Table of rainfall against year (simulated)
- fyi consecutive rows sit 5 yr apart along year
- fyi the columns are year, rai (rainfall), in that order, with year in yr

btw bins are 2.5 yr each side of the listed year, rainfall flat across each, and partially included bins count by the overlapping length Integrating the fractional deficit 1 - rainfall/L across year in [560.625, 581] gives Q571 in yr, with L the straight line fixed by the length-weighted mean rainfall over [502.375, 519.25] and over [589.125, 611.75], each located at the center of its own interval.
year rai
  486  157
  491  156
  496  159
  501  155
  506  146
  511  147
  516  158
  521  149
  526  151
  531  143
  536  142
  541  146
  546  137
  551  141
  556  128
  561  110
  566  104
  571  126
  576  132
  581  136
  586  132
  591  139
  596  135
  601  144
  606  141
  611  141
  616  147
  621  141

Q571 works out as 3.2 yr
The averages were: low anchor 151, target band 121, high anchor 140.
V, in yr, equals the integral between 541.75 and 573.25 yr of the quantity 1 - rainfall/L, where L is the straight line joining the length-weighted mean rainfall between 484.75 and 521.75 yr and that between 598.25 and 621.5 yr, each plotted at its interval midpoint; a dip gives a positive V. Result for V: 4.8 yr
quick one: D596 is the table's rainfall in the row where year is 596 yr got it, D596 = 135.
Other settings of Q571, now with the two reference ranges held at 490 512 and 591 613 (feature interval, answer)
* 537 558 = 1.2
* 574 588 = 0.9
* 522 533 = 0.1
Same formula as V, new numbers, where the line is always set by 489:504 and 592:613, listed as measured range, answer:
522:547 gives 1.0 yr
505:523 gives 0.4 yr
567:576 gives 1.3 yr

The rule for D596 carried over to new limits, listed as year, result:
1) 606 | 141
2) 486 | 157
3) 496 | 159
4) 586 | 132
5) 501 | 155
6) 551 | 141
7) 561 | 110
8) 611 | 141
